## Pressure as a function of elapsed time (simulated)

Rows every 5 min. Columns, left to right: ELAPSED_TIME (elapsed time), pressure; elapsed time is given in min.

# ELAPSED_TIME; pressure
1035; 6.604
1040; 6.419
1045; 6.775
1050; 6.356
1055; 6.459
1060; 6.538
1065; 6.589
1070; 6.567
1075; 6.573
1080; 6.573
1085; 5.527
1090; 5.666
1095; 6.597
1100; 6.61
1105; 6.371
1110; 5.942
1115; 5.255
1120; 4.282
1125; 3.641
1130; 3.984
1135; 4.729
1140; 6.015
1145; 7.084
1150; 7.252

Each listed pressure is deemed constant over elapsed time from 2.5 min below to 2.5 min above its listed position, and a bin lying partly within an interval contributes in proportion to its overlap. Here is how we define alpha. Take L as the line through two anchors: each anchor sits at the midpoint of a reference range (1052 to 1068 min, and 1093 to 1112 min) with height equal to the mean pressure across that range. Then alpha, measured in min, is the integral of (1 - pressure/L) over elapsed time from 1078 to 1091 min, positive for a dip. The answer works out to 1.05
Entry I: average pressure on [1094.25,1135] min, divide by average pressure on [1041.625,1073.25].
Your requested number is 0.8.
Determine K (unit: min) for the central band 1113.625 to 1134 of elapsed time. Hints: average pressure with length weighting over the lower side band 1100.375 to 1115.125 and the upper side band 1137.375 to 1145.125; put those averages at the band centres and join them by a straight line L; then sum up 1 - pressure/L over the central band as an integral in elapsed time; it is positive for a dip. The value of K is 6.3 min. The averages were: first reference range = 6.06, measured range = 4.27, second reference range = 6.36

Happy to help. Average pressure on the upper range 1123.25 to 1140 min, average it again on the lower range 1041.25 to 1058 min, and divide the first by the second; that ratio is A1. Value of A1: 0.68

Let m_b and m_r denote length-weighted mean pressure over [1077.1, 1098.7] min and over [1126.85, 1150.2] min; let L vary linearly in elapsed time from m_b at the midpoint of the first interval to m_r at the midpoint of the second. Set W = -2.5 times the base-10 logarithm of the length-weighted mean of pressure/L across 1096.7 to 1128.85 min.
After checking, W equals 0.11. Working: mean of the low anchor 6.13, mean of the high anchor 5.61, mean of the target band 5.32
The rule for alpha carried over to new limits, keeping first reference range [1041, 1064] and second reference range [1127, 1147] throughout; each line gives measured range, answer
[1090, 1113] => -1.7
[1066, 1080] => -0.7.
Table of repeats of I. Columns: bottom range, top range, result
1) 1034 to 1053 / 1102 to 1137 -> 0.75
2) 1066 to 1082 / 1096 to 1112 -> 0.97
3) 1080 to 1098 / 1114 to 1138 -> 0.72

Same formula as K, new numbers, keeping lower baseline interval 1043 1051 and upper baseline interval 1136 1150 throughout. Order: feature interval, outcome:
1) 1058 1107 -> 1.4 min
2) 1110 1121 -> 2.4 min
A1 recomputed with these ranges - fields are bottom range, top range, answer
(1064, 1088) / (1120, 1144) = 0.74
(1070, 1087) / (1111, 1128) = 0.72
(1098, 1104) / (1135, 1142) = 0.85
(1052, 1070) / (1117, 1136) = 0.63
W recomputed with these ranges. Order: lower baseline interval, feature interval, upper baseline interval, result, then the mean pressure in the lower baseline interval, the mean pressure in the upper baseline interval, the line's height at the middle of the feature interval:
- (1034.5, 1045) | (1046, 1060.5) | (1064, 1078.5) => 0.02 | 6.56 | 6.57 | 6.56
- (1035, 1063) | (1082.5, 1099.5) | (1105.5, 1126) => -0.08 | 6.52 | 5.02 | 5.58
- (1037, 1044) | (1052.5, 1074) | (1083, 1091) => -0.08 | 6.51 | 5.59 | 6.06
